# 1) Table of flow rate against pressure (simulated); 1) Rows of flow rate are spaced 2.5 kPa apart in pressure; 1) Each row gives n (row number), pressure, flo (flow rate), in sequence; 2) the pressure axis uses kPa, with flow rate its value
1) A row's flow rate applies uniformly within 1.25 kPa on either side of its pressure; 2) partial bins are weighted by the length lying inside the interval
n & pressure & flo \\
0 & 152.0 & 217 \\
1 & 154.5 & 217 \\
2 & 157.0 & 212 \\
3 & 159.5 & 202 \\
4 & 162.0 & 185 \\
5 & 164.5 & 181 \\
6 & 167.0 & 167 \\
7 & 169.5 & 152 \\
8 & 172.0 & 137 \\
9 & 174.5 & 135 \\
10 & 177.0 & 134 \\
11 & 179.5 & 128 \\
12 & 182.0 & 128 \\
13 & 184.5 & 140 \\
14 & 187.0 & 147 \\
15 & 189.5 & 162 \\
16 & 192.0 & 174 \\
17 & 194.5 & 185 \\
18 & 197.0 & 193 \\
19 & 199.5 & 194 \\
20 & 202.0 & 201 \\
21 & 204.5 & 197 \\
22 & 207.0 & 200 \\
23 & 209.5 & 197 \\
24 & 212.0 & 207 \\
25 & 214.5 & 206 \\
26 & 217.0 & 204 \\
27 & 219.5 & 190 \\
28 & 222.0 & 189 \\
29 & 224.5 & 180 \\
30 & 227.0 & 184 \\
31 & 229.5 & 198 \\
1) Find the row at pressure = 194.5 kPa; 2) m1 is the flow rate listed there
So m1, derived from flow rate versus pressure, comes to 185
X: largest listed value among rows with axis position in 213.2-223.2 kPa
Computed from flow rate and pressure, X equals 206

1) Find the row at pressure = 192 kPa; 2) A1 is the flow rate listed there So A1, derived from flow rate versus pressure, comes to 174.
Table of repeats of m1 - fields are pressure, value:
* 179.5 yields 128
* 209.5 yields 197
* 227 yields 184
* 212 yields 207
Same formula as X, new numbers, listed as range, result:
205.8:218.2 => 207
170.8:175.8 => 137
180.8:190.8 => 162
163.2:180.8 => 181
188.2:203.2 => 201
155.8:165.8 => 212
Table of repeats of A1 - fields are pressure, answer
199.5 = 194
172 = 137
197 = 193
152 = 217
